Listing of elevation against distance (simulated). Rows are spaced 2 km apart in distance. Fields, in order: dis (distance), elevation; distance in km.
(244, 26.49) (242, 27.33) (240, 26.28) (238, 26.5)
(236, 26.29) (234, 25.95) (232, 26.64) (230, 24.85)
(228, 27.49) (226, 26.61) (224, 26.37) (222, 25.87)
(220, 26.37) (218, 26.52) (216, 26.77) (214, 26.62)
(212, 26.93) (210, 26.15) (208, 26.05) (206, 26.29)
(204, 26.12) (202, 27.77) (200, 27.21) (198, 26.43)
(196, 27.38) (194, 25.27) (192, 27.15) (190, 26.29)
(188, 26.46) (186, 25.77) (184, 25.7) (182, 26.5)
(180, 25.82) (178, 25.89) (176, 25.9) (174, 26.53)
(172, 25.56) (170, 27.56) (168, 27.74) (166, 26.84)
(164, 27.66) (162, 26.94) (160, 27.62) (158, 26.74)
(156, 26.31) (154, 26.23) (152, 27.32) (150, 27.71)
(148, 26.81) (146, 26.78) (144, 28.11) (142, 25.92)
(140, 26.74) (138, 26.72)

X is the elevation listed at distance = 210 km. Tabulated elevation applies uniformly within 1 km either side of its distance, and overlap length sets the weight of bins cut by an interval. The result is 26.15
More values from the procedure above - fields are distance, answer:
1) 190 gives 26.29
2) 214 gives 26.62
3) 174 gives 26.53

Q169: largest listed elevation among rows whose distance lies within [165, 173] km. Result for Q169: 27.74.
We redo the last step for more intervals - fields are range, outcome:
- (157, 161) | 27.62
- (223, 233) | 27.49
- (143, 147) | 28.11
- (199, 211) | 27.77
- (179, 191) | 26.5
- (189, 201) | 27.38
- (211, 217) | 26.93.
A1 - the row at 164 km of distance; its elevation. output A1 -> 27.66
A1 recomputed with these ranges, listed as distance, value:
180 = 25.82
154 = 26.23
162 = 26.94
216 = 26.77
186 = 25.77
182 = 26.5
